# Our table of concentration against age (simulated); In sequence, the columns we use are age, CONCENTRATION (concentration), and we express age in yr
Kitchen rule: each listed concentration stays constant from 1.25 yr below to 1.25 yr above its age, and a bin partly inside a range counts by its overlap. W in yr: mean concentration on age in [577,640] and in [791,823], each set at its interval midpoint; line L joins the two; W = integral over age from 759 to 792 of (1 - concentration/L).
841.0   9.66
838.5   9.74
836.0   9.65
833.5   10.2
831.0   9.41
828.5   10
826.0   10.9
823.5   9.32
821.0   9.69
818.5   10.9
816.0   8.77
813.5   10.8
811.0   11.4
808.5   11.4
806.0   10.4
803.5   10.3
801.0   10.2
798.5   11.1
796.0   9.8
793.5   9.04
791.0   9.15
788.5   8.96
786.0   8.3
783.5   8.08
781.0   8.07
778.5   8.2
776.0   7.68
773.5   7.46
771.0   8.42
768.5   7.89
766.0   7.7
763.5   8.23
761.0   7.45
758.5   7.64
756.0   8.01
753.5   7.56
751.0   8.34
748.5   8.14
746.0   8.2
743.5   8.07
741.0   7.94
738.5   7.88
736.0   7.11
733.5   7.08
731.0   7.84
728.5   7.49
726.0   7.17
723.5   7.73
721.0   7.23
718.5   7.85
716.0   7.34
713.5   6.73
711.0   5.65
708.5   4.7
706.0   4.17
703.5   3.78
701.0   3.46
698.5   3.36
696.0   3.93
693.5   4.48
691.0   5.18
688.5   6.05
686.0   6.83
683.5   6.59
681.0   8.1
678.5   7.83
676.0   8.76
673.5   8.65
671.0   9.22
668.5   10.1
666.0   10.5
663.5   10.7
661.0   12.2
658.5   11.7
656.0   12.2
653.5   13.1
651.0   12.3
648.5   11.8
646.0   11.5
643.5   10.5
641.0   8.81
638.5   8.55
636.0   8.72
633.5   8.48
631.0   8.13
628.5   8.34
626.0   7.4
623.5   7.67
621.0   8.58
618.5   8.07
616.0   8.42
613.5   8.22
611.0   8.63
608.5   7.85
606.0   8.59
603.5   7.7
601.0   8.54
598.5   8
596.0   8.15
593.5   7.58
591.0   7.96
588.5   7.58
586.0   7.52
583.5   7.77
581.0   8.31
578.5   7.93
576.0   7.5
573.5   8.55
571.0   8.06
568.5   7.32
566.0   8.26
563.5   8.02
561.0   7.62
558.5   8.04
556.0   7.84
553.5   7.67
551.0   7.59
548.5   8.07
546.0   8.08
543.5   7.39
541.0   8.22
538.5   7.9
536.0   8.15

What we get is 6.0 yr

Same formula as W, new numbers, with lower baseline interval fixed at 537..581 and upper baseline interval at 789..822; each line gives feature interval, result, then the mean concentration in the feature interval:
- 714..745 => 6.36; 7.55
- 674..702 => 9.60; 5.97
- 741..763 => 4.00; 7.94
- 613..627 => 0.67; 8.06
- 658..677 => -2.74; 10.2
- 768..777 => 1.84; 7.87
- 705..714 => 3.95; 5.23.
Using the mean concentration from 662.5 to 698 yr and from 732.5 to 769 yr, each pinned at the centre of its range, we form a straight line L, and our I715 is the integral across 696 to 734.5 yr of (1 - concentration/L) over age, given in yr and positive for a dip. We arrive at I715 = 8.3 yr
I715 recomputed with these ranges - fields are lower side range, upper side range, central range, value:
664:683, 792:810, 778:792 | 2.3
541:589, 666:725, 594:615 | -2.1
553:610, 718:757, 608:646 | -3.2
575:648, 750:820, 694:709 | 8.3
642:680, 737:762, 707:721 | 3.9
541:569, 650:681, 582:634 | 6.0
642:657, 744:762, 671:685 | 3.5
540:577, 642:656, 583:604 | 3.4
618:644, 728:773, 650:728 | 5.0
